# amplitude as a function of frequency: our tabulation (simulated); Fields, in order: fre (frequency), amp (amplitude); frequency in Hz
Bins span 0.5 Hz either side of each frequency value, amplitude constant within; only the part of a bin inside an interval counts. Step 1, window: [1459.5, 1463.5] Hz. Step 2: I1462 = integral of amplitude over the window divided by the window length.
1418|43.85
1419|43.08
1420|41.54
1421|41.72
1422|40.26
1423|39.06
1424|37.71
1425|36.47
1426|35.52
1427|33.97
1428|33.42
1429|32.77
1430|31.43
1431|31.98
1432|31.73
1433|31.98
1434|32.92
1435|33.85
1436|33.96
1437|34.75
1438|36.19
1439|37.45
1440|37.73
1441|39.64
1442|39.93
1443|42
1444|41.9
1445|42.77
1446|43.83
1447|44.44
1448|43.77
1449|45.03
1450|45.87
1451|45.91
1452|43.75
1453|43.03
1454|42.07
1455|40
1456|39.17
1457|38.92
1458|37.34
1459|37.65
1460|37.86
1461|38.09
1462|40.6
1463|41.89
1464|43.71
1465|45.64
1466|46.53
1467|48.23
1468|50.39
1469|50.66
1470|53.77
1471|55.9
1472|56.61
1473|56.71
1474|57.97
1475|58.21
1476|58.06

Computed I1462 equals 39.6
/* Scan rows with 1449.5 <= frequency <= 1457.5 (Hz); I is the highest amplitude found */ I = 45.91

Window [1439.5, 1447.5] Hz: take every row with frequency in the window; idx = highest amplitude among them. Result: 44.44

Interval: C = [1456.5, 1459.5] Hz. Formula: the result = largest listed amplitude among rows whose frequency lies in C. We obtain 38.92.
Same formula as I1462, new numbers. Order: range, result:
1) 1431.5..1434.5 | 32.2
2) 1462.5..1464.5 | 42.8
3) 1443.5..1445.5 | 42.3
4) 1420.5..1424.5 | 39.7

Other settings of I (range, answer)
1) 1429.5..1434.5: 32.92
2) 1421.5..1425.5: 40.26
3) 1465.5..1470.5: 53.77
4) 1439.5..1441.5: 39.64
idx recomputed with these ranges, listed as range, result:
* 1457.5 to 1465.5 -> 45.64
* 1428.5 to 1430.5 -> 32.77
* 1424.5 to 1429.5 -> 36.47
